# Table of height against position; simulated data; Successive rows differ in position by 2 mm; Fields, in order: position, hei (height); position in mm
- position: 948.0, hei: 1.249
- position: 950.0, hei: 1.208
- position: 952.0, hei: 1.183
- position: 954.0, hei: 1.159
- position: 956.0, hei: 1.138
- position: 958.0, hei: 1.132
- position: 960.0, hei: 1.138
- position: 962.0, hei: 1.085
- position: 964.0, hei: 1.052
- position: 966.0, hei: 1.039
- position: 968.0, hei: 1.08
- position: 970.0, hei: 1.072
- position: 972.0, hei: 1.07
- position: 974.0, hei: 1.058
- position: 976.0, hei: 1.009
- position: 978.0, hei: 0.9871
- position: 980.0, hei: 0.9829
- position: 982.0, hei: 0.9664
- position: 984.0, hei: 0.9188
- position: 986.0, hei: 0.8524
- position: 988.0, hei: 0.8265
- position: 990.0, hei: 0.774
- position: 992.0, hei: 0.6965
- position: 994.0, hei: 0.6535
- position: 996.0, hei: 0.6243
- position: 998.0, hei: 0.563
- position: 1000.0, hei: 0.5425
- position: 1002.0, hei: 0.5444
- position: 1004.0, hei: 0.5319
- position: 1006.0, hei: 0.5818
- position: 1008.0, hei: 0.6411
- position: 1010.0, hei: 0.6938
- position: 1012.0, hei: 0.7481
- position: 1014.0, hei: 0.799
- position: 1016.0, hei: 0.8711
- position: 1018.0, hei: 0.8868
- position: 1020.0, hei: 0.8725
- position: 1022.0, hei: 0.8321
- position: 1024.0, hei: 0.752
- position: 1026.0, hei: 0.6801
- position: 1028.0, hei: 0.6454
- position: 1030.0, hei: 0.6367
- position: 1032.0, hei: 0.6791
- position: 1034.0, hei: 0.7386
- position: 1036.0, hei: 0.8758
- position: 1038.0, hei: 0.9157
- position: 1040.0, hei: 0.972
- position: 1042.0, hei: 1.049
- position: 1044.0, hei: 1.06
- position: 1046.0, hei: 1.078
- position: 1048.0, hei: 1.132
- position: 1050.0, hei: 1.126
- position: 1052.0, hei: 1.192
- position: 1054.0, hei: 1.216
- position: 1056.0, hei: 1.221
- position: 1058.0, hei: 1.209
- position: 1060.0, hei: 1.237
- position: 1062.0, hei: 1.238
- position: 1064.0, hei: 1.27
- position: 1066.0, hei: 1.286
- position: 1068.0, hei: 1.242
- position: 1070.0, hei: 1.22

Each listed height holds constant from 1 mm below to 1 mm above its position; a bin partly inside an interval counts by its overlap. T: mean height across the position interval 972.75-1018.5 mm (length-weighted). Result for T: 0.772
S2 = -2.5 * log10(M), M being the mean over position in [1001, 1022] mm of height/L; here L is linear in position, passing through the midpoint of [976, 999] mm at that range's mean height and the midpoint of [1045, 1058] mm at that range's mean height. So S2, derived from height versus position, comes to 0.30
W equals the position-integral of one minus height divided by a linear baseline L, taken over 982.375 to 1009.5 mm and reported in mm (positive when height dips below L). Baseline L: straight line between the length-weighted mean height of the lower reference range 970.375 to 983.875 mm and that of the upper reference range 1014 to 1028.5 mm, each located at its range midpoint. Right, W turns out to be 7.1 mm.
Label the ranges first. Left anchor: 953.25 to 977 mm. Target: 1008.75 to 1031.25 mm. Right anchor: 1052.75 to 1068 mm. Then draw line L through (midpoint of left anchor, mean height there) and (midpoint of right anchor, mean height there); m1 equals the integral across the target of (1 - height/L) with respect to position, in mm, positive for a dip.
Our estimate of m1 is 7.9 mm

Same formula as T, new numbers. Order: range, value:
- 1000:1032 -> 0.708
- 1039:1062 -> 1.14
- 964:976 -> 1.06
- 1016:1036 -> 0.76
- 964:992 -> 0.965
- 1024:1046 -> 0.833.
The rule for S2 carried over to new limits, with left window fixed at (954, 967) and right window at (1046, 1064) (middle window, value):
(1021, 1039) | 0.48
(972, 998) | 0.29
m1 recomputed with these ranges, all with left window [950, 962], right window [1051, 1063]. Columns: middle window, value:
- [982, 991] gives 2.4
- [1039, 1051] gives 1.4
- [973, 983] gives 1.4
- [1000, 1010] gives 5.1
